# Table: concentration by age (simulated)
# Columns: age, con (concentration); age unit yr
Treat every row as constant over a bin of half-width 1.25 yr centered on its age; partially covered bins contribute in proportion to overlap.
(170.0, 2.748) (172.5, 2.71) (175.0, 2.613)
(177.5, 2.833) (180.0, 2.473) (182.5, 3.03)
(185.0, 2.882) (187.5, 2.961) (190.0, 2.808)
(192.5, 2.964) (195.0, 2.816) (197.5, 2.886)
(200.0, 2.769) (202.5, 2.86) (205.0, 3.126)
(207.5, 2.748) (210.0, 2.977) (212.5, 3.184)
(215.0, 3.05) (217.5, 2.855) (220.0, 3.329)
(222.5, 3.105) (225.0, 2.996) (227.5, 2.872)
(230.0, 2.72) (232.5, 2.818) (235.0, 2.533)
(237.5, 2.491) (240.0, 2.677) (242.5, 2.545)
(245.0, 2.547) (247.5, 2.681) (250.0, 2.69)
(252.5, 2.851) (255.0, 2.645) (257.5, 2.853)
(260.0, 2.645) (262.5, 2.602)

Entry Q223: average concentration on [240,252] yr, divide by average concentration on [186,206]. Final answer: 0.91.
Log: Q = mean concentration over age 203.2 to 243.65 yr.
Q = 2.88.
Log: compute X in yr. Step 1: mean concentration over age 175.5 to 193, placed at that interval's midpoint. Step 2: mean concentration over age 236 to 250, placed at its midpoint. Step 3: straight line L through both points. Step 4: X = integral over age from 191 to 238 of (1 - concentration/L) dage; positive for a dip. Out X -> -3.4 yr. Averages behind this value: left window 2.84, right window 2.6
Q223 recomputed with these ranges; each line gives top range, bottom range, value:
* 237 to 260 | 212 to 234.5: 0.90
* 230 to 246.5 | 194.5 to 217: 0.89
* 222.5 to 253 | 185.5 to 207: 0.94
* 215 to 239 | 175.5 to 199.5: 1.01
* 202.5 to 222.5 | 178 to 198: 1.06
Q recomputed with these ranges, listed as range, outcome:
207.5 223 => 3.06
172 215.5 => 2.87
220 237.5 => 2.85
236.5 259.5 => 2.67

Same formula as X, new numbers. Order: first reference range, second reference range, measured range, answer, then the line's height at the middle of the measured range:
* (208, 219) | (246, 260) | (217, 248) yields 1.01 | 2.87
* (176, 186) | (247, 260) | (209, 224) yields -1.71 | 2.77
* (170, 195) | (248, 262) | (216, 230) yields -1.23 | 2.76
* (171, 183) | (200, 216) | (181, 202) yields -0.37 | 2.83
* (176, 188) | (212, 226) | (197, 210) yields 0.38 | 2.97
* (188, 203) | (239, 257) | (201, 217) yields -0.99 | 2.81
